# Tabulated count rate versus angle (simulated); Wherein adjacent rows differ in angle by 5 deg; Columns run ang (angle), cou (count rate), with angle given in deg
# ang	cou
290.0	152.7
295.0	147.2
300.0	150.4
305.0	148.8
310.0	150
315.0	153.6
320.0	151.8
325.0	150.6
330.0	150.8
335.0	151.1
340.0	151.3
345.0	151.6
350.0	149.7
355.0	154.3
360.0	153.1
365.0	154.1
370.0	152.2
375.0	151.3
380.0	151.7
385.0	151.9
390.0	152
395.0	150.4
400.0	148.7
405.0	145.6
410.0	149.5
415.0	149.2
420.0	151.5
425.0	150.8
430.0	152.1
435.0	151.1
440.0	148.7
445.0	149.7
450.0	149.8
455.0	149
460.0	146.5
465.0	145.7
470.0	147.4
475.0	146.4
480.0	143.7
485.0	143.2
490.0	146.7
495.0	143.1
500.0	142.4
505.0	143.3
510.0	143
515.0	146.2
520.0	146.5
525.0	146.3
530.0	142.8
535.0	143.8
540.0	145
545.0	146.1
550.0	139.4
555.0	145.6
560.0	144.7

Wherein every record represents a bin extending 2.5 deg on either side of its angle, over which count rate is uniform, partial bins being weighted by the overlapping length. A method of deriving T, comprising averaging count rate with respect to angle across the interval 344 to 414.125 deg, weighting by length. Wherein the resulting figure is 151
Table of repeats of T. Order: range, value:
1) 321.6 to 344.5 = 151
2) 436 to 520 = 146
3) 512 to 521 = 146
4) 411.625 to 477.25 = 149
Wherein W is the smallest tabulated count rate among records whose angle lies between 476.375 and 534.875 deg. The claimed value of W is 142.4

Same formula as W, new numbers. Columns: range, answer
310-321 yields 150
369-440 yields 145.6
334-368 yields 149.7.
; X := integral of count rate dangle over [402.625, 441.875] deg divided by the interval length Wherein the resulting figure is 150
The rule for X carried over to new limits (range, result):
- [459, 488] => 145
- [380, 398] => 151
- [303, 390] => 152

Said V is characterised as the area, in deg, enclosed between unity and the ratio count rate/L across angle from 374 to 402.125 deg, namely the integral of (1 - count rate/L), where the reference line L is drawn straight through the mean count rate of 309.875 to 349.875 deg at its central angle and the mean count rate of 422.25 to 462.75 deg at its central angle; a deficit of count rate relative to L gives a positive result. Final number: -0.1 deg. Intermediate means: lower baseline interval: 151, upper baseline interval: 150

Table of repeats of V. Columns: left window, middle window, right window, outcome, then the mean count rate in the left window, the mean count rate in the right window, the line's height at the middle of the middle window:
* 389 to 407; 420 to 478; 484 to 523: -0.8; 149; 144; 147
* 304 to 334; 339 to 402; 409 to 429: -0.4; 151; 150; 151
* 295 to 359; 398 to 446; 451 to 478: -0.4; 151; 147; 148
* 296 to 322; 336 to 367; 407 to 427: -0.4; 151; 150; 150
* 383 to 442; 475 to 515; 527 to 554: 0.5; 150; 144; 146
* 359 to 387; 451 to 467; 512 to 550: 0.1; 152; 145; 148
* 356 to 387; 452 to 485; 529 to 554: 0.3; 152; 144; 147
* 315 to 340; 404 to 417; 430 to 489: 0.1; 151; 148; 149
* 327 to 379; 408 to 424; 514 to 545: -0.1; 152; 145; 150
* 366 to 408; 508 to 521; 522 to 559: 0.0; 151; 144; 145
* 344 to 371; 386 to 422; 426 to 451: 0.4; 153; 150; 151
